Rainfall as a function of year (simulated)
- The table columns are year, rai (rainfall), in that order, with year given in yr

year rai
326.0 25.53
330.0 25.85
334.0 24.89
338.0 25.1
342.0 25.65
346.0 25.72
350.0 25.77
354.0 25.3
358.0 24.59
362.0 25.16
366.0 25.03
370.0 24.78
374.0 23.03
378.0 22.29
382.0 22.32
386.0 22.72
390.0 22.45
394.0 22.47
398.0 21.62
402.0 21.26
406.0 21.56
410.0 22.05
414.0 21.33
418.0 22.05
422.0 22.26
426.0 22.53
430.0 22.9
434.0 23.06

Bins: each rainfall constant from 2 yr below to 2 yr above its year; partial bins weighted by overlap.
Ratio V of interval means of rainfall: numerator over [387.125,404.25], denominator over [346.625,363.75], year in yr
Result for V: 0.87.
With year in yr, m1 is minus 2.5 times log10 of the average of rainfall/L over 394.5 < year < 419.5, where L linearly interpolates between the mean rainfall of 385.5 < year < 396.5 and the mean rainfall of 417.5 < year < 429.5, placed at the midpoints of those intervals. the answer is 0.04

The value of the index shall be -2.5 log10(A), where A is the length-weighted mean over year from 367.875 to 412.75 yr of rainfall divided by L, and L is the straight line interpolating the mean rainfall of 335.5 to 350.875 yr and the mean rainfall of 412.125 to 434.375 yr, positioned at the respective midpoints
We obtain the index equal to 0.058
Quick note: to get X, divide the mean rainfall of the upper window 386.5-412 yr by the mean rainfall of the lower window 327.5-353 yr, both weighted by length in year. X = 0.86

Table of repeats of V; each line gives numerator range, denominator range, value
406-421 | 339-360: 0.86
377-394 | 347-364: 0.89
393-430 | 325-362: 0.87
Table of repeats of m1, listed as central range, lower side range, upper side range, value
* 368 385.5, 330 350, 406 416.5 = 0.020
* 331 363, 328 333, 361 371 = 0.002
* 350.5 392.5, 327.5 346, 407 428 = 0.007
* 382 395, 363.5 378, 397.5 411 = 0.011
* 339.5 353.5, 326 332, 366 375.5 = -0.024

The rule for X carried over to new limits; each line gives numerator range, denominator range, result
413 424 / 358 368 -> 0.88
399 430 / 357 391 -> 0.93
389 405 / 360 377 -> 0.90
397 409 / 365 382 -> 0.91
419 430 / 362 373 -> 0.91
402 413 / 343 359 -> 0.85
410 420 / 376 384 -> 0.98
